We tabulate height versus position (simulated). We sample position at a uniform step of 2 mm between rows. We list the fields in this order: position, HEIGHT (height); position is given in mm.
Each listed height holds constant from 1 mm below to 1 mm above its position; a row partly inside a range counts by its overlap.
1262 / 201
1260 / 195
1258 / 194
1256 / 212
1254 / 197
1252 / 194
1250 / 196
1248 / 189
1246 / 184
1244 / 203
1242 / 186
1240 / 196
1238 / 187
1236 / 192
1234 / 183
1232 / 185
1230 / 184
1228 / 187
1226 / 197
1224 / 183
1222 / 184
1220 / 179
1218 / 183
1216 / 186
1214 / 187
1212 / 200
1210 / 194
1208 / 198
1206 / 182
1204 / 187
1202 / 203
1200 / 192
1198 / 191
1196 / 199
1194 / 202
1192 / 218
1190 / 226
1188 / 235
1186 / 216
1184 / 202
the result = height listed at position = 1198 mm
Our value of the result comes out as 191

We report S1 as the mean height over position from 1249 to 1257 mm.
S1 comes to 200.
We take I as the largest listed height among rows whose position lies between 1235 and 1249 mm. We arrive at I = 203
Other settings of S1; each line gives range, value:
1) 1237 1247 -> 191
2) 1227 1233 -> 185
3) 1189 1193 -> 222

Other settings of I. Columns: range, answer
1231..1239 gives 192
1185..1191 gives 235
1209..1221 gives 200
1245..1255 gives 197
